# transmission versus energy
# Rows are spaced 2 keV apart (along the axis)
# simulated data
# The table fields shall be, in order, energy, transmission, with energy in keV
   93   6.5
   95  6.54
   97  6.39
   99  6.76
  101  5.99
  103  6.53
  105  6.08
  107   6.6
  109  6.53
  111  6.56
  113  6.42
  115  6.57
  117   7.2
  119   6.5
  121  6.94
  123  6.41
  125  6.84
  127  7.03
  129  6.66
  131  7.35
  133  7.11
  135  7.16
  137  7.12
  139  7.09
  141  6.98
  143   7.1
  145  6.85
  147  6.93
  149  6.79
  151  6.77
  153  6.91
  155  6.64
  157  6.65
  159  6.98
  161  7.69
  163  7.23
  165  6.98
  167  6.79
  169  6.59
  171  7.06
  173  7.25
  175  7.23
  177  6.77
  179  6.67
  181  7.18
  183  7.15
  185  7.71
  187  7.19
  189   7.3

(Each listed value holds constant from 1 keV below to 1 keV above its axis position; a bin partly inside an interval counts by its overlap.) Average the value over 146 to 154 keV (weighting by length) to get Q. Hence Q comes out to 6.85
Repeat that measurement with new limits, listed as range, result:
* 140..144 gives 7.04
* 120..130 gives 6.78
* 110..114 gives 6.49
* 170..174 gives 7.15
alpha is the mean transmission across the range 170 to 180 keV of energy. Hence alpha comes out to 7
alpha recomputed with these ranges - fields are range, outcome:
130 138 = 7.19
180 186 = 7.35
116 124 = 6.76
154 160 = 6.76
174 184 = 7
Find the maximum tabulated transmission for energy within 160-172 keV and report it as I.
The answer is 7.69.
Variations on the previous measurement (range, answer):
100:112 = 6.6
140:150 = 7.1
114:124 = 7.2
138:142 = 7.09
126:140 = 7.35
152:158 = 6.91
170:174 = 7.25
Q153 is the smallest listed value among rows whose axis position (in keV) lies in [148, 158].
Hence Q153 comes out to 6.64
